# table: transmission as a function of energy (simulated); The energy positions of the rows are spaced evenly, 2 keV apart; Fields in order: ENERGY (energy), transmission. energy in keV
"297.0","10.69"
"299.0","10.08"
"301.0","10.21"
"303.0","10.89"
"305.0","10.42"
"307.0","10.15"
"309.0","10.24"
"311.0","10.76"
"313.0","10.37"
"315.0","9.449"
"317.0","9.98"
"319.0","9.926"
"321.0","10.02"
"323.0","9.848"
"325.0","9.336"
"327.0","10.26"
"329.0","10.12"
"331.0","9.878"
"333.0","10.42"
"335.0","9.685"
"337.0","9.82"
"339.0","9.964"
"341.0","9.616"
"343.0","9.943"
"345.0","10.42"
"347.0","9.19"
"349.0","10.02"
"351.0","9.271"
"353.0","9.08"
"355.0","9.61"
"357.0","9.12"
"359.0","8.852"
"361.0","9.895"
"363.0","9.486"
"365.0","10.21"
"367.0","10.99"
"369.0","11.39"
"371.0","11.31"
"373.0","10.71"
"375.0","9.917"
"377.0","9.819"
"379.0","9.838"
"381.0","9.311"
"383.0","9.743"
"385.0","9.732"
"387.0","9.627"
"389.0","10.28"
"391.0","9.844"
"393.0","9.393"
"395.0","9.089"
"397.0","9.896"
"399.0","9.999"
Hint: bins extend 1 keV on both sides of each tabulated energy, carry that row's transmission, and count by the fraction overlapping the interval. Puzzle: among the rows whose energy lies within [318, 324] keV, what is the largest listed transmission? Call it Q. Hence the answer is 10.02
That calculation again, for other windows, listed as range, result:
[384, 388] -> 9.732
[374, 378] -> 9.917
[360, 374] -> 11.39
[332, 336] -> 10.42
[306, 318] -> 10.76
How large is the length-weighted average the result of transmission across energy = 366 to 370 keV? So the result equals 11.2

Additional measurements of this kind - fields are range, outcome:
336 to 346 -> 9.95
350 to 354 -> 9.18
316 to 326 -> 9.82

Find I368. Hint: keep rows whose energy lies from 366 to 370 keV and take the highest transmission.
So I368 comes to 11.39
